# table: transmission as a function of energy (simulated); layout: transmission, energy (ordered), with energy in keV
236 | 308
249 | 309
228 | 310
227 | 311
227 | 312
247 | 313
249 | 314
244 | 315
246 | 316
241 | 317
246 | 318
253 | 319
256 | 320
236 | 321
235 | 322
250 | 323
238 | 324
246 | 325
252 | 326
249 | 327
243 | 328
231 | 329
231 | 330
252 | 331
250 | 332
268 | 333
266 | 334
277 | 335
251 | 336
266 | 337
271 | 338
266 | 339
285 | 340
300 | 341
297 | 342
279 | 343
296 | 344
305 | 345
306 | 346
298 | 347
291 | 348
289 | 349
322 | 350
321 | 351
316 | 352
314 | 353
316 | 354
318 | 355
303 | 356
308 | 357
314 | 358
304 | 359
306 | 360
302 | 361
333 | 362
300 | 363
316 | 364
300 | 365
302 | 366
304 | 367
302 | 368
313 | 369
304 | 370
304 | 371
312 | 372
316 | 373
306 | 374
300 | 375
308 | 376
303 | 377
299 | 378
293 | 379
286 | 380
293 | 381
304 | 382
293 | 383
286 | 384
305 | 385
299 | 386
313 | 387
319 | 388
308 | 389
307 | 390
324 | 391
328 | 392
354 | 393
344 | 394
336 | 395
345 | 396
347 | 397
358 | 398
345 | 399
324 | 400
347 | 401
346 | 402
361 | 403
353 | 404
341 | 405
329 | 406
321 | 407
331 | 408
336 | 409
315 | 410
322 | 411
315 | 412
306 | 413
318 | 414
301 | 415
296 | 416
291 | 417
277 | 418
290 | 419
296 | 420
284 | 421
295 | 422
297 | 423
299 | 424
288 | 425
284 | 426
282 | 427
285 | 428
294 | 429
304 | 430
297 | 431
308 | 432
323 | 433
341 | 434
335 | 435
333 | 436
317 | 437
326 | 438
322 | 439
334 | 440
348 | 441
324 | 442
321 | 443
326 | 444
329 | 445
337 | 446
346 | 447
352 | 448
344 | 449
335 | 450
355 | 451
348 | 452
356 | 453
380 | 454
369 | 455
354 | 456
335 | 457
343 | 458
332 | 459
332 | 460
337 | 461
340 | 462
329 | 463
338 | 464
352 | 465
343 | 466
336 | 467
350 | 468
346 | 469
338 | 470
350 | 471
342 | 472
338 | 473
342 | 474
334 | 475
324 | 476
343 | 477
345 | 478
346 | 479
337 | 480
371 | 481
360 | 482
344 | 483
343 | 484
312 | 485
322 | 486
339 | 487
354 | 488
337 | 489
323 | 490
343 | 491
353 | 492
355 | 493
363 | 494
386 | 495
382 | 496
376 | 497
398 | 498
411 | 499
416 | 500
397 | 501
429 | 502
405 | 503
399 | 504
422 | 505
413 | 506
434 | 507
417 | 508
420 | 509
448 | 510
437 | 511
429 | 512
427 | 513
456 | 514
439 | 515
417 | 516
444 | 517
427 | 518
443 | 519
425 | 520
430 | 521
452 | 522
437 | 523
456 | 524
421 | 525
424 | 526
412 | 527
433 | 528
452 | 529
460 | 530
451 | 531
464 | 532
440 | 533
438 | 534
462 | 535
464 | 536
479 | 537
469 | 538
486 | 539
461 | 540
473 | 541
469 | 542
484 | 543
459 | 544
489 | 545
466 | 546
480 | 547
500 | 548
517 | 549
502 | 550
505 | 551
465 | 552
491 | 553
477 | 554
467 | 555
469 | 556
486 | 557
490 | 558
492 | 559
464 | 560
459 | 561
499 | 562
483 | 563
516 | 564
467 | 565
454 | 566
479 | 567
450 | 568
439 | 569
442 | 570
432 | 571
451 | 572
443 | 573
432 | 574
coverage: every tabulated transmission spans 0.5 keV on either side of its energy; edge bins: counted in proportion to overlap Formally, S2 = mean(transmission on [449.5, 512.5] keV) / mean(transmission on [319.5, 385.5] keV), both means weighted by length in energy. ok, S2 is 1.3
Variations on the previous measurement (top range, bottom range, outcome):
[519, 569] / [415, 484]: 1.42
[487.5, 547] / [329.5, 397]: 1.42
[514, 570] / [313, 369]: 1.66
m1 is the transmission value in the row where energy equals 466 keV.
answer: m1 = 343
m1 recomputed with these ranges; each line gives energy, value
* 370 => 304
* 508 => 417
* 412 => 315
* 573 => 443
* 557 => 486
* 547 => 480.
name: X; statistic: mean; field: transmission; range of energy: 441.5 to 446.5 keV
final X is 327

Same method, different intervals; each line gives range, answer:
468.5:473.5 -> 343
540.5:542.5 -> 471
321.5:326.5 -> 244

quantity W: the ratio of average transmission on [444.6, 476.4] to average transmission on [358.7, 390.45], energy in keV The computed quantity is 1.13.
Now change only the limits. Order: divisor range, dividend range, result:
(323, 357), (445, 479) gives 1.23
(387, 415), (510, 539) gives 1.34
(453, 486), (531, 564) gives 1.39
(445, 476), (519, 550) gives 1.33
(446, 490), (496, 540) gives 1.26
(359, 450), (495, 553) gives 1.41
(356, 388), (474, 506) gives 1.20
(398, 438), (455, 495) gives 1.09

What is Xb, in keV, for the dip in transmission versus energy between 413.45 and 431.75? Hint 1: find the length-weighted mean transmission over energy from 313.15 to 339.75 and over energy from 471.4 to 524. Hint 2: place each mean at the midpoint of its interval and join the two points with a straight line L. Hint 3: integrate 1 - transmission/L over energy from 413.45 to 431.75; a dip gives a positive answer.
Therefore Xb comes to 1.9 keV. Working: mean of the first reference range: 251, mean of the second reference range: 387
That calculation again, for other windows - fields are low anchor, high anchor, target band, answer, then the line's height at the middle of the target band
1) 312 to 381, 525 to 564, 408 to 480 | 9.4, 375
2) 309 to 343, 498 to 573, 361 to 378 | -0.8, 294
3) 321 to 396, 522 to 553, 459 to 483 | 3.5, 401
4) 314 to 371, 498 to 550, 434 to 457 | 2.1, 374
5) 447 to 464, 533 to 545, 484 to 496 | 1.5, 396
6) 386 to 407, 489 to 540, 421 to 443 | 3.1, 362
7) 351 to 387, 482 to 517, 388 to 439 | 2.4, 334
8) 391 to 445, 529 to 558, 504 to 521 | 0.2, 436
